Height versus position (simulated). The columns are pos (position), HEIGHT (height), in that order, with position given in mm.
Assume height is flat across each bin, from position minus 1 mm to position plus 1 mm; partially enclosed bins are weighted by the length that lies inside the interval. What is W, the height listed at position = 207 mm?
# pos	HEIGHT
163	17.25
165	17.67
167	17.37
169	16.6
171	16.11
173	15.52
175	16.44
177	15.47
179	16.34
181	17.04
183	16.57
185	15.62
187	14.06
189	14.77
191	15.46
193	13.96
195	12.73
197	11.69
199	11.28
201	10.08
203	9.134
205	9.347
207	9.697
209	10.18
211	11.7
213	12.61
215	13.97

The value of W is 9.697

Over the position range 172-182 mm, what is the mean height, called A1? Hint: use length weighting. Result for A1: 16.2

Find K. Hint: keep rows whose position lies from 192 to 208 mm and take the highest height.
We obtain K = 13.96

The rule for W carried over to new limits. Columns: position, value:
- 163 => 17.25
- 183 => 16.57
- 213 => 12.61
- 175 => 16.44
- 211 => 11.7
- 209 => 10.18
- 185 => 15.62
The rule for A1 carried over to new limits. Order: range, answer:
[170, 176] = 16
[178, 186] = 16.4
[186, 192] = 14.8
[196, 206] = 10.3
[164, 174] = 16.7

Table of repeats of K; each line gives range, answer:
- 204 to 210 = 10.18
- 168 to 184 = 17.04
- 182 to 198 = 16.57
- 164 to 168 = 17.67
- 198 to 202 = 11.28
